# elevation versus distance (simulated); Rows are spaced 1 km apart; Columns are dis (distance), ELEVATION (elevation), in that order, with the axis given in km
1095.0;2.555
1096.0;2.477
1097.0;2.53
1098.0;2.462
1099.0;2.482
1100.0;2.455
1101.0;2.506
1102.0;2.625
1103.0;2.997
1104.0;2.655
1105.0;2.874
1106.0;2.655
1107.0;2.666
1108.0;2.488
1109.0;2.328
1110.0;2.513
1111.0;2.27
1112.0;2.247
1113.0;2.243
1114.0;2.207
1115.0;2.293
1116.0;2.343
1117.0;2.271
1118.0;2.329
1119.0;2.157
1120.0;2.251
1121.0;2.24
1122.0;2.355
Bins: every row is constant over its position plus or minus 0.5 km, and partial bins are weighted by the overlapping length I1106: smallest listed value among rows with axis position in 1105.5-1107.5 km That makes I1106 2.655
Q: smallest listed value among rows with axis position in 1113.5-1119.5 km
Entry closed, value 2.157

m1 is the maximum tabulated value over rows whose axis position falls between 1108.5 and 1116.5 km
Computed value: 2.513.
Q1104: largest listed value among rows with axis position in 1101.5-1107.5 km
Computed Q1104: 2.997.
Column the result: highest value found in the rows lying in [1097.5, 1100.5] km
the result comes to 2.482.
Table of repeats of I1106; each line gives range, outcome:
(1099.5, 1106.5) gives 2.455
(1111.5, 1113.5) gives 2.243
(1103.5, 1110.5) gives 2.328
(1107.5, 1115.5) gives 2.207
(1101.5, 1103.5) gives 2.625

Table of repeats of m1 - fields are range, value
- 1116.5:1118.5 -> 2.329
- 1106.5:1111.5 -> 2.666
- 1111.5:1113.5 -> 2.247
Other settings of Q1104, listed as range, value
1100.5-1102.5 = 2.625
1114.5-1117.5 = 2.343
